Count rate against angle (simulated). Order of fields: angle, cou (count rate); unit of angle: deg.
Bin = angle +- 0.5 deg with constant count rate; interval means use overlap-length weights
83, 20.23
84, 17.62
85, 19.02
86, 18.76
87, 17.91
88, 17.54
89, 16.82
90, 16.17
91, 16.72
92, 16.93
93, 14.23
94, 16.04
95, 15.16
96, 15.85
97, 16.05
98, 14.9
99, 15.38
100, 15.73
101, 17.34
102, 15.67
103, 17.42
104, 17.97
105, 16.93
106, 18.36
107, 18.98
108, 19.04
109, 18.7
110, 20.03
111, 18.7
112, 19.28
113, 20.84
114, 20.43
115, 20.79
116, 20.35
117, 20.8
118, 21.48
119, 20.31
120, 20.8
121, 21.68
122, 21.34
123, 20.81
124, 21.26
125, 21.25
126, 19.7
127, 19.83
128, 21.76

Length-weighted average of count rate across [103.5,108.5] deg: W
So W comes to 18.3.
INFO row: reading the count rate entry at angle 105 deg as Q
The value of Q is 16.93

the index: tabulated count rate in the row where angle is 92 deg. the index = 16.93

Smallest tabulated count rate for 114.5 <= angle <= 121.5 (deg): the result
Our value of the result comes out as 20.31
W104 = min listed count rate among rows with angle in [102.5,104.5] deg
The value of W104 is 17.42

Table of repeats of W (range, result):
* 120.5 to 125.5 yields 21.3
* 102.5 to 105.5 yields 17.4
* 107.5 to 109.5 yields 18.9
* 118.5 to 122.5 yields 21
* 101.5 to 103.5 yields 16.5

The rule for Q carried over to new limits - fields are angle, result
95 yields 15.16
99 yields 15.38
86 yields 18.76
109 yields 18.7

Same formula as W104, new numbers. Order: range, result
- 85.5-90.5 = 16.17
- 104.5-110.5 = 16.93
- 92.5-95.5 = 14.23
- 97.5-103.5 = 14.9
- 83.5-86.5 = 17.62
